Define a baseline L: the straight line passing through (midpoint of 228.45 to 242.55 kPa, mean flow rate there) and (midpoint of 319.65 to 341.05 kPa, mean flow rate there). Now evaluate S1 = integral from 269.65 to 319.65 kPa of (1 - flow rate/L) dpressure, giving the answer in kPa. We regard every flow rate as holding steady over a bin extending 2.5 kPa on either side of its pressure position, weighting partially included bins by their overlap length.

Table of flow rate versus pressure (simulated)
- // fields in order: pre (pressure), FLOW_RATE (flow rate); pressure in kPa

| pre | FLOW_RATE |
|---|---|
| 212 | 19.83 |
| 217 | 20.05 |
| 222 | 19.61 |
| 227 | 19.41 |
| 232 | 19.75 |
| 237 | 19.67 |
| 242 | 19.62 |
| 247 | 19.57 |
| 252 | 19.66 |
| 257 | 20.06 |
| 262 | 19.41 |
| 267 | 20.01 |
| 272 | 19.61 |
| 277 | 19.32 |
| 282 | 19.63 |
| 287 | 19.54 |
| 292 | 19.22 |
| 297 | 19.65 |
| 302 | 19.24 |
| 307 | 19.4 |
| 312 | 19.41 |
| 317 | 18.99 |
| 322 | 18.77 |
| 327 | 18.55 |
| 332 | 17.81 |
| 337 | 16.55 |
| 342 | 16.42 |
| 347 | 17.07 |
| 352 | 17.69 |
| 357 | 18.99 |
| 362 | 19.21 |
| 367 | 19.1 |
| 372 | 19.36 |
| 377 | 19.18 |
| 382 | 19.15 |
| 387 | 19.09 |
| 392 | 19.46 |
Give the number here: -2.4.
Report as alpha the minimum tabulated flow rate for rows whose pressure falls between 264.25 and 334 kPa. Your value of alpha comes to 17.81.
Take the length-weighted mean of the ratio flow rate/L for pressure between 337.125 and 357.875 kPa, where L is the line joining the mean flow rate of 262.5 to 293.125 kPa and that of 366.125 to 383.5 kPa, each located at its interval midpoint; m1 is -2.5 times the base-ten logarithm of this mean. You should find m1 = 0.12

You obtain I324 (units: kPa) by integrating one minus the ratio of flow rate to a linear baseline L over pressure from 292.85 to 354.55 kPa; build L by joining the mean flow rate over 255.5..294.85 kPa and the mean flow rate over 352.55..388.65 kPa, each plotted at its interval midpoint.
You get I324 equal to 3.23 kPa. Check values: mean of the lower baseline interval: 19.6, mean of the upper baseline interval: 19.1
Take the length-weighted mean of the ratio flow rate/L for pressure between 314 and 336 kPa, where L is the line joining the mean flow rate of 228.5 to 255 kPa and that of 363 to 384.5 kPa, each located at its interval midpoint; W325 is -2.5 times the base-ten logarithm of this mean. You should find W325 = 0.05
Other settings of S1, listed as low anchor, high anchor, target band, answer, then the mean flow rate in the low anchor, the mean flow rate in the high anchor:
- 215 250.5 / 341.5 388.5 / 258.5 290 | -0.4 kPa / 19.7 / 18.6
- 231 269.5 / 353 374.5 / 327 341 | 1.4 kPa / 19.7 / 19.1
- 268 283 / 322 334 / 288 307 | -0.3 kPa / 19.6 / 18.3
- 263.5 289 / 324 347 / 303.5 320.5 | -0.9 kPa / 19.6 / 17.3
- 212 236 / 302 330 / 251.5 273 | -0.4 kPa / 19.7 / 19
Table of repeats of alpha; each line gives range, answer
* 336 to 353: 16.42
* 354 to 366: 18.99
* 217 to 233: 19.41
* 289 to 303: 19.22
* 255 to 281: 19.32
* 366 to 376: 19.1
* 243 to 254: 19.57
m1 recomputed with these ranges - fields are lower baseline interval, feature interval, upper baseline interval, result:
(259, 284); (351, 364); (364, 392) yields 0.032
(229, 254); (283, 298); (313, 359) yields -0.041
